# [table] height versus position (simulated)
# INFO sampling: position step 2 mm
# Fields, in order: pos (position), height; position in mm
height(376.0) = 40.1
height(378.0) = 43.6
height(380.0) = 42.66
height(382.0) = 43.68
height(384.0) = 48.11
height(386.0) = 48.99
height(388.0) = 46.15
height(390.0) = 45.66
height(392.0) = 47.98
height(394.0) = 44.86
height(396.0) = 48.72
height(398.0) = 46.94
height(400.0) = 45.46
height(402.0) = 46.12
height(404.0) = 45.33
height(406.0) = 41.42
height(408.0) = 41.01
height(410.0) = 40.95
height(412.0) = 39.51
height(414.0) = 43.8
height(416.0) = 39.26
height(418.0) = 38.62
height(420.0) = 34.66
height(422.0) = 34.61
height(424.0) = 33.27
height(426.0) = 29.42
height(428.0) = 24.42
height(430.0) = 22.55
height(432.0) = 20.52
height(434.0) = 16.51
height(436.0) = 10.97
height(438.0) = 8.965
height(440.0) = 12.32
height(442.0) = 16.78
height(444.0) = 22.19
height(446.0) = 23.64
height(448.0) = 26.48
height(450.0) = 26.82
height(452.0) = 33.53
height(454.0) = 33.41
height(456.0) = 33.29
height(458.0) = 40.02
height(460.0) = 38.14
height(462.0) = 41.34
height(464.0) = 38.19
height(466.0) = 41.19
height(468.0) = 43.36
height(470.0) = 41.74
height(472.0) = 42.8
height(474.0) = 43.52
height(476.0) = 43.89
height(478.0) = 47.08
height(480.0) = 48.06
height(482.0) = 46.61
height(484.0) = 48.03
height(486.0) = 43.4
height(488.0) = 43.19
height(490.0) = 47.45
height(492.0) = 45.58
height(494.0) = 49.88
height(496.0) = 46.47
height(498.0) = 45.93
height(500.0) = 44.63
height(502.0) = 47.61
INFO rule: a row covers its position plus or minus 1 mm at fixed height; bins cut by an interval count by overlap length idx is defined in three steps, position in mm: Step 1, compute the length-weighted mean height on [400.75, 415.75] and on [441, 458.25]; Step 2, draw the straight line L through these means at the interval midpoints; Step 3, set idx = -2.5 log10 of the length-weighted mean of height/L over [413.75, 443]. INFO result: 0.39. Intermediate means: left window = 42.5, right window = 28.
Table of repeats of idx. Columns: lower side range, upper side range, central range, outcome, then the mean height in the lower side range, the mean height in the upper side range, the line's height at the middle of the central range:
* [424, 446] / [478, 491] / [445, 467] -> -0.11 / 19.4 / 46.2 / 30.8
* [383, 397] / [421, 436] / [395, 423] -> -0.16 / 47.2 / 24.9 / 36.2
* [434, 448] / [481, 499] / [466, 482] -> -0.21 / 16.6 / 46.3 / 36.6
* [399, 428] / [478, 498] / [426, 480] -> 0.37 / 39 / 46.5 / 43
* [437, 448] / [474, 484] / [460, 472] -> -0.14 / 17.7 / 46.3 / 36.1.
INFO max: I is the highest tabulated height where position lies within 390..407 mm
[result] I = 48.72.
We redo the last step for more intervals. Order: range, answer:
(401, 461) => 46.12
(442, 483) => 48.06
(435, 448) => 26.48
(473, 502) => 49.88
